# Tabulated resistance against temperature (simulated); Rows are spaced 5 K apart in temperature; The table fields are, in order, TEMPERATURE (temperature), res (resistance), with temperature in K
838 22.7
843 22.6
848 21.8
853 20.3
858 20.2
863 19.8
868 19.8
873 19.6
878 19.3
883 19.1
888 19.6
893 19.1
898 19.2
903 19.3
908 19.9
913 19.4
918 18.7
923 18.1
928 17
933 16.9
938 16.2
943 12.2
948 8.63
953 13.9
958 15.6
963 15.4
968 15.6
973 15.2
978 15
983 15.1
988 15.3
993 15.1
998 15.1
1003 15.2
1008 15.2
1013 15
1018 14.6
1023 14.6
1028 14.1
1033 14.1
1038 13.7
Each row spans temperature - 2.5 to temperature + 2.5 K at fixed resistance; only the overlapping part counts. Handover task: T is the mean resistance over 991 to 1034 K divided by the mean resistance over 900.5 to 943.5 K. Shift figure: 0.83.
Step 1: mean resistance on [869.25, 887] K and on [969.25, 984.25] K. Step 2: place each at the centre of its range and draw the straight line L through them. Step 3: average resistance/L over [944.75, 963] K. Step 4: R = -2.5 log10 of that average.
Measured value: 0.23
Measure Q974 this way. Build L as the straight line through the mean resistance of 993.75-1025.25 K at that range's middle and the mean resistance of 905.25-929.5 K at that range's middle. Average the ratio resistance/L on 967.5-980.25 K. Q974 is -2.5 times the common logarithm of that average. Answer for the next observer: 0.082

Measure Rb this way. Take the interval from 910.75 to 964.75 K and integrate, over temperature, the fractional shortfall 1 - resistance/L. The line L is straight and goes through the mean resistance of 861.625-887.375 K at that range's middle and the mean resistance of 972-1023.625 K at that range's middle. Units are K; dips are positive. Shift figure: 5.2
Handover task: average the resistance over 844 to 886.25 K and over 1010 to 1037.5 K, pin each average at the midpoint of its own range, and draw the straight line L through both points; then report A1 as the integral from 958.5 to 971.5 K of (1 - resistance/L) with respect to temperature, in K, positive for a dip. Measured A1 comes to 0.8 K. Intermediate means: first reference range 20.1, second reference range 14.4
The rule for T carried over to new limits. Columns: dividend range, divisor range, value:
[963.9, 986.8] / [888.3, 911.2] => 0.79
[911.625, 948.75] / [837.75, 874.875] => 0.78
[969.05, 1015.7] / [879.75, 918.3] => 0.78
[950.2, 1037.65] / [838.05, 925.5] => 0.75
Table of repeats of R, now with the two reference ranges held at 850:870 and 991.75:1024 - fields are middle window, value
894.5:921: -0.05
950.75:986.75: 0.08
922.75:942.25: 0.07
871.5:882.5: 0.01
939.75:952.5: 0.45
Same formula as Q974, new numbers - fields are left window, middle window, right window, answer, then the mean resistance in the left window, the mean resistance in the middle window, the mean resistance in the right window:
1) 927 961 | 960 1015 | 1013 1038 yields -0.07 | 14.2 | 15.2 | 14.3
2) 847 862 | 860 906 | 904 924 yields 0.02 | 20.6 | 19.4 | 19.1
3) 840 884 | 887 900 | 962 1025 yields -0.01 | 20.3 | 19.3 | 15.1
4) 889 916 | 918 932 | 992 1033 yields 0.05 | 19.4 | 17.7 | 14.8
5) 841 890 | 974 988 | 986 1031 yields 0.06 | 20.2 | 15.1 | 14.9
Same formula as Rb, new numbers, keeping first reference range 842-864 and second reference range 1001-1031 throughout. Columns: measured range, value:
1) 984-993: 0.33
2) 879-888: 0.22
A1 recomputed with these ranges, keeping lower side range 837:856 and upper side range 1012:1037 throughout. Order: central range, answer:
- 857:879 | 1.2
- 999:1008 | 0.0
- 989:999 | 0.3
